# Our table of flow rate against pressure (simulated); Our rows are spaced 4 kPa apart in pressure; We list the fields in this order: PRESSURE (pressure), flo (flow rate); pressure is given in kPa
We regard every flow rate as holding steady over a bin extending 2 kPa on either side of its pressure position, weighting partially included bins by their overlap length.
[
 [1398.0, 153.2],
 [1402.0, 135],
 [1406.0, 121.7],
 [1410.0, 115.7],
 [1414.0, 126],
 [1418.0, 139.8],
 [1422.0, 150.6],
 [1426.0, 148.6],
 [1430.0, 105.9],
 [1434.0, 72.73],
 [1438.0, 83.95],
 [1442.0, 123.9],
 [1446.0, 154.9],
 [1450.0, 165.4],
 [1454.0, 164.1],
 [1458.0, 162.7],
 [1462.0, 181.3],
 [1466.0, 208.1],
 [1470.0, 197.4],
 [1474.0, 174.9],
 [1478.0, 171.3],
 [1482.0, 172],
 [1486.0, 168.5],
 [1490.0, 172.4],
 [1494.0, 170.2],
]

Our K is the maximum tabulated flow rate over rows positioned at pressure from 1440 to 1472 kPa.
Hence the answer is 208.1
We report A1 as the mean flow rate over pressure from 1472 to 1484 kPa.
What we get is 173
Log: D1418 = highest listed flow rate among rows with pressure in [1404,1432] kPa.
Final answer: 150.6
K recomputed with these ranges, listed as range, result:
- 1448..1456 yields 165.4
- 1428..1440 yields 105.9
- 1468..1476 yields 197.4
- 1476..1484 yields 172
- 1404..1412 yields 121.7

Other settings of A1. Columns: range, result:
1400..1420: 128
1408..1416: 121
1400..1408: 128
